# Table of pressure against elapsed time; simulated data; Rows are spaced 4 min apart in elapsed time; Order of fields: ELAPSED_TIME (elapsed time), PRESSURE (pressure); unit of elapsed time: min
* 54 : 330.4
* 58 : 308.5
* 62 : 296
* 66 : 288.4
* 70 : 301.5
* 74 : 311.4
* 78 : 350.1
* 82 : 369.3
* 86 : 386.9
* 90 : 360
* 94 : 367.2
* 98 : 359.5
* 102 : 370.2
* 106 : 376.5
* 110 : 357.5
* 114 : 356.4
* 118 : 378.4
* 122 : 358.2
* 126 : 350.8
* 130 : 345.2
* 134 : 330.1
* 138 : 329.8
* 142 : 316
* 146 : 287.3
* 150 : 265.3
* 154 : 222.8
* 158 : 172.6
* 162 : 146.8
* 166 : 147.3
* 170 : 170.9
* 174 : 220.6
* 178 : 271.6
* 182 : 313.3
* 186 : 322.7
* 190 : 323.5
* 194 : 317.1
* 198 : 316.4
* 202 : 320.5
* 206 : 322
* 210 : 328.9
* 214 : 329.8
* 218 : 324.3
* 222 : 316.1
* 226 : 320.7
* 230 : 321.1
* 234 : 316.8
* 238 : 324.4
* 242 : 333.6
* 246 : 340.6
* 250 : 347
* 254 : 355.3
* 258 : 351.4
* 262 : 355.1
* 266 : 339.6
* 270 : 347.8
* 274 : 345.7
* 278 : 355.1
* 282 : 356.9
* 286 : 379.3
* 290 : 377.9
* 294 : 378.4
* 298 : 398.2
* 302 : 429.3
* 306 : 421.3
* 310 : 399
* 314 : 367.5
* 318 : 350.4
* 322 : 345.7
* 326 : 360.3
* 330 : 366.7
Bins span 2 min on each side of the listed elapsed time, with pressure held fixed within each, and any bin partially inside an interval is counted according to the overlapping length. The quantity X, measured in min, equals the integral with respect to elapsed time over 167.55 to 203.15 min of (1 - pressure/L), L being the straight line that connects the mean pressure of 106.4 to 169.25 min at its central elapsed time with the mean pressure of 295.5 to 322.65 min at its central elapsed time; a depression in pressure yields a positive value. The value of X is 3.9 min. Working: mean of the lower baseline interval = 291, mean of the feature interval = 284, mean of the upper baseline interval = 389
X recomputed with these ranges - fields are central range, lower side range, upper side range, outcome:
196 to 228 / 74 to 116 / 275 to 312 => 4.65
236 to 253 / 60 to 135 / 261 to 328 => 1.30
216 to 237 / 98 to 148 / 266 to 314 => 2.66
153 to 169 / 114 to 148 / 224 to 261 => 7.98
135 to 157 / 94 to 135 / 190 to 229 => 4.18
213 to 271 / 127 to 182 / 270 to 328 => -1.46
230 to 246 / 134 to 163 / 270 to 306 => 0.42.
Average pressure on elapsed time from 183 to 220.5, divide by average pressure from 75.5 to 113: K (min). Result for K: 0.88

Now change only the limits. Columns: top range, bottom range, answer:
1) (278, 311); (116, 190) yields 1.41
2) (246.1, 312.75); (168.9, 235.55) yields 1.21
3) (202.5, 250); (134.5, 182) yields 1.37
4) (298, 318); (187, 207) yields 1.24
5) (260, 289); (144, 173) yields 1.75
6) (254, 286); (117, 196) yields 1.27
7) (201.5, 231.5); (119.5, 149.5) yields 0.98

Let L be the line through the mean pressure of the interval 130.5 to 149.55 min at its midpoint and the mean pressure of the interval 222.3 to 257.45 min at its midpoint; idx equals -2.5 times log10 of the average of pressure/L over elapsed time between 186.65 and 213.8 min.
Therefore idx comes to 0.01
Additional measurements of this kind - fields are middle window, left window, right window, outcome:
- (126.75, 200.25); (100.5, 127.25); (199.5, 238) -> 0.267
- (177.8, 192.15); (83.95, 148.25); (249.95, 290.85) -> 0.133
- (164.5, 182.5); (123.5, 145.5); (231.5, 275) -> 0.459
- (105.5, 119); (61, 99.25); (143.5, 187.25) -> -0.219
